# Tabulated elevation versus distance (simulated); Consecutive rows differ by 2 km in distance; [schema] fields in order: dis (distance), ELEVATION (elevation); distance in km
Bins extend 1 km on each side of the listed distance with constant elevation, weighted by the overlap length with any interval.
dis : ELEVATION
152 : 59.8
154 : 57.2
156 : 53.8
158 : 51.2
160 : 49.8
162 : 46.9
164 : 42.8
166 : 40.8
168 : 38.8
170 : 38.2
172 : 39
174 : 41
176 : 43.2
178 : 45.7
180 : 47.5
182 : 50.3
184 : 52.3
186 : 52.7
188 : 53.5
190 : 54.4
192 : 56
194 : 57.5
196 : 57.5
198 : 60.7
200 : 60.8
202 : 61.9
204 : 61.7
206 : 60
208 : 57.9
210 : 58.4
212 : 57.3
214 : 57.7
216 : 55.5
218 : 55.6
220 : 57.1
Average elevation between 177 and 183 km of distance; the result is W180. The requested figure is 47.8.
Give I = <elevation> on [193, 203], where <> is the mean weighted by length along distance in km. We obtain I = 59.7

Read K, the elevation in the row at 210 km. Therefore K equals 58.4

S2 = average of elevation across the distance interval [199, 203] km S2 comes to 61.3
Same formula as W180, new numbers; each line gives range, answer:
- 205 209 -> 59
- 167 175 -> 39.2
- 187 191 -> 54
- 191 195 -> 56.8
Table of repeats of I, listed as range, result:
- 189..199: 57.2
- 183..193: 53.8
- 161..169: 42.3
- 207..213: 57.9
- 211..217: 56.8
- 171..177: 41.1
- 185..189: 53.1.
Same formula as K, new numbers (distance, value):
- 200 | 60.8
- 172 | 39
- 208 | 57.9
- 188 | 53.5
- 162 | 46.9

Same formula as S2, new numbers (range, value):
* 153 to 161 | 53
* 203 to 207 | 60.9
